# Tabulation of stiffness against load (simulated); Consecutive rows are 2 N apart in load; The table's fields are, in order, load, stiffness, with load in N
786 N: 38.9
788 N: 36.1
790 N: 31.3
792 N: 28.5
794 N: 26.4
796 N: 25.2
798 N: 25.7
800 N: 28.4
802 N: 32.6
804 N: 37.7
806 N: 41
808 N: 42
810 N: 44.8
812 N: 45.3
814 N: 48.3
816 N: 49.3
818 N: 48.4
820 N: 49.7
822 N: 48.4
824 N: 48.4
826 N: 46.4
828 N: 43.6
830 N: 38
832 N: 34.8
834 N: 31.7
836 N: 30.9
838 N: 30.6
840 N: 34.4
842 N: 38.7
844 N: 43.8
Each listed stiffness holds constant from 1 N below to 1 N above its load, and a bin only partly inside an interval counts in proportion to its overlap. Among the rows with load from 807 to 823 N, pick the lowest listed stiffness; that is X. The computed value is 42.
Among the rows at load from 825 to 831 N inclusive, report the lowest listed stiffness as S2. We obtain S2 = 38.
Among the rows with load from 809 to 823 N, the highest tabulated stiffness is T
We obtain 49.7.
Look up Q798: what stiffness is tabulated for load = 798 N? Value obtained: 25.7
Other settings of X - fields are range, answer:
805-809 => 41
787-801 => 25.2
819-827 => 46.4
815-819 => 48.4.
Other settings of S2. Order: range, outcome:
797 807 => 25.7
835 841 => 30.6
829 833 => 34.8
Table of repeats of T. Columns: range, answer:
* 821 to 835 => 48.4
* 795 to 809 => 42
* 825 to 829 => 46.4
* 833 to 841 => 34.4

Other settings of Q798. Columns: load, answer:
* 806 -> 41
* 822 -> 48.4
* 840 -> 34.4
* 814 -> 48.3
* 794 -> 26.4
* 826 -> 46.4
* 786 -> 38.9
